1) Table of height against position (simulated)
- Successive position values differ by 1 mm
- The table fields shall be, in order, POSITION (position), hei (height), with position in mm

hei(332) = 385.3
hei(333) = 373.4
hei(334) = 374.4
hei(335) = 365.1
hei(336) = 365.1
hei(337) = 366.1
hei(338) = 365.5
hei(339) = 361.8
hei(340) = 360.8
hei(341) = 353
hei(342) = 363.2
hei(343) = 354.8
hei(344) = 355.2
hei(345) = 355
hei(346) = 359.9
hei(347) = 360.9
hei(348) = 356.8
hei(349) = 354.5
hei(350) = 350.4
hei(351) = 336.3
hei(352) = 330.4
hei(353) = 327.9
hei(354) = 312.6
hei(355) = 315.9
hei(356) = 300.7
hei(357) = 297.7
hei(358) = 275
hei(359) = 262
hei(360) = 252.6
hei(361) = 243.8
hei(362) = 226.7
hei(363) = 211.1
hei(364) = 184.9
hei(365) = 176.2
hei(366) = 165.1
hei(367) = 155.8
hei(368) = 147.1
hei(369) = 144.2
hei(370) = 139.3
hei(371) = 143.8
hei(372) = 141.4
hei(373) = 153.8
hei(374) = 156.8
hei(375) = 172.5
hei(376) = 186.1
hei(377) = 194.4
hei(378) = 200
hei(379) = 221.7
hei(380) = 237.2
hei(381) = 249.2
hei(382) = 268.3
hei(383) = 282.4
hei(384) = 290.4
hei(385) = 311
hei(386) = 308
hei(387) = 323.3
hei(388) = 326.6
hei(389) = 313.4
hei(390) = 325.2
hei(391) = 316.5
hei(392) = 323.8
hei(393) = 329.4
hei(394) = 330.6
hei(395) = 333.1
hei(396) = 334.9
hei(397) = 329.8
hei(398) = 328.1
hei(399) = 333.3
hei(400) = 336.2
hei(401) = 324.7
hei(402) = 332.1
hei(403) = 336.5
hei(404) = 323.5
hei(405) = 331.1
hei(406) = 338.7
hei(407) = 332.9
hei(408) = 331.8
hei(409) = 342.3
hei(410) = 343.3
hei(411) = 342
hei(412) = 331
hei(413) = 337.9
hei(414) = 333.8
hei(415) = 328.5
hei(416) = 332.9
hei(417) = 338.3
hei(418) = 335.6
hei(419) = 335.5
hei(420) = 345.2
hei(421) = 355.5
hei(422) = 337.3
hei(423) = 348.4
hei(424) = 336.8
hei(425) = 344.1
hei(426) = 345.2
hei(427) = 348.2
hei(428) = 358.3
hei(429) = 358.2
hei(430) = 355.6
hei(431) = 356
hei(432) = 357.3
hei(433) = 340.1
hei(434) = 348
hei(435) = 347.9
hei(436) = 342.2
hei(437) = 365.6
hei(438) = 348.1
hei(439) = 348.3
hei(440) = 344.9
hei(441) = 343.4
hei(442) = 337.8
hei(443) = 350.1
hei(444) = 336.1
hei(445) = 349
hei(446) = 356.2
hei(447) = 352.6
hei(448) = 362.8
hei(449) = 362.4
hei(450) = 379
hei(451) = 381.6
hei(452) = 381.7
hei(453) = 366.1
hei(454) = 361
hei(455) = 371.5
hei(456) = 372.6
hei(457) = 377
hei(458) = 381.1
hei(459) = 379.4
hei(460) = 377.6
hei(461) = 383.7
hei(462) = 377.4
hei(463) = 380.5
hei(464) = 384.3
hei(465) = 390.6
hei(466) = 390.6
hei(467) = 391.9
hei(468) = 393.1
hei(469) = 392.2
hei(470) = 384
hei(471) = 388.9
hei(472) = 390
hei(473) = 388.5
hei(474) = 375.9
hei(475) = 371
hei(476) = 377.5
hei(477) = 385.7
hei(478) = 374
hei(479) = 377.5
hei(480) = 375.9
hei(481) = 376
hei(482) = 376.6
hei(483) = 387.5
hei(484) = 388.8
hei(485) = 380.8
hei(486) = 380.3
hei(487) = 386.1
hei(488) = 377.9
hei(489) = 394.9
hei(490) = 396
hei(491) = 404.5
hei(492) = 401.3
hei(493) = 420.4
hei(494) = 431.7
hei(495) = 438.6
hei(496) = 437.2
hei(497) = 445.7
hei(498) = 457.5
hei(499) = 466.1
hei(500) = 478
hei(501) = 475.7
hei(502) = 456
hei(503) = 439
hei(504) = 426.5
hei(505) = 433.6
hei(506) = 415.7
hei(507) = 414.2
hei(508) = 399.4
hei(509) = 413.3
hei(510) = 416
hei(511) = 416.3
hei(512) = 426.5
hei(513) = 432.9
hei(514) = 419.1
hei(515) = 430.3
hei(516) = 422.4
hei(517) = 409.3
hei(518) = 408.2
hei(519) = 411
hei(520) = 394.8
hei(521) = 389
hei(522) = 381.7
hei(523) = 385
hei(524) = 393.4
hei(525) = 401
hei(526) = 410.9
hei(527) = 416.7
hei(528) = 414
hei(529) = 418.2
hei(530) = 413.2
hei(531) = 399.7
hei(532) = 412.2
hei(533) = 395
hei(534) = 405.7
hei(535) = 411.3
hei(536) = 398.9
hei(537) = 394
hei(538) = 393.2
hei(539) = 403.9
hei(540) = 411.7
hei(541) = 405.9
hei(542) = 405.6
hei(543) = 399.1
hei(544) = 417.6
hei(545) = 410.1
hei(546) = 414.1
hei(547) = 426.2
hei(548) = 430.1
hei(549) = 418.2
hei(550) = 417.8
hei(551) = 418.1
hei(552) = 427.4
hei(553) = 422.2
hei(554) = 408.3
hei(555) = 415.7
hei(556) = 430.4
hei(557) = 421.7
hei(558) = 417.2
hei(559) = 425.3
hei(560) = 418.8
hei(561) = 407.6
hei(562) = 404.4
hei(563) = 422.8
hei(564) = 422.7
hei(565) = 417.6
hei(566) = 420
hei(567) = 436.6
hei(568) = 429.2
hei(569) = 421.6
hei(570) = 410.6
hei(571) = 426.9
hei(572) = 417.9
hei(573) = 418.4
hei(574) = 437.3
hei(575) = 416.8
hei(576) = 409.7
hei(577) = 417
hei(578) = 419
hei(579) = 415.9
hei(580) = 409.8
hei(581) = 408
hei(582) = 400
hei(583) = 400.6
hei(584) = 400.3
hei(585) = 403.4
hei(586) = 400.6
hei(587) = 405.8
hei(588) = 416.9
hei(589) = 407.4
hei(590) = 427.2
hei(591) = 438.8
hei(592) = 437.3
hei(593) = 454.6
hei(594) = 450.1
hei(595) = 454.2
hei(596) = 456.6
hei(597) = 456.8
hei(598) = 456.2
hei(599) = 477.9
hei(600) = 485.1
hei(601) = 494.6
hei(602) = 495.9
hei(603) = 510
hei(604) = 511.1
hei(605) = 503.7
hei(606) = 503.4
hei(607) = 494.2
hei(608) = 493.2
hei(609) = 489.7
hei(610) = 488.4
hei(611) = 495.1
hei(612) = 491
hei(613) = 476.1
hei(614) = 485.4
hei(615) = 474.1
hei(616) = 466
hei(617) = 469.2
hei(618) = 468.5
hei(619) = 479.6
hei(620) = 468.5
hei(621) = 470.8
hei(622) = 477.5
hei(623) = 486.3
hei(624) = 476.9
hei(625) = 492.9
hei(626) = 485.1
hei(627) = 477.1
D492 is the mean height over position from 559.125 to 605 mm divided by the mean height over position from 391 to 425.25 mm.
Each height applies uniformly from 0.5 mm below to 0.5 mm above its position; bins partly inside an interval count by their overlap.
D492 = 1.29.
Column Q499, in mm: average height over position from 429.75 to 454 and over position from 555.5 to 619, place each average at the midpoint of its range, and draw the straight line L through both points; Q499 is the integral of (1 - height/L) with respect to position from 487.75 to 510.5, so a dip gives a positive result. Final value -2.24 mm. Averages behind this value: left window 355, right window 444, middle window 428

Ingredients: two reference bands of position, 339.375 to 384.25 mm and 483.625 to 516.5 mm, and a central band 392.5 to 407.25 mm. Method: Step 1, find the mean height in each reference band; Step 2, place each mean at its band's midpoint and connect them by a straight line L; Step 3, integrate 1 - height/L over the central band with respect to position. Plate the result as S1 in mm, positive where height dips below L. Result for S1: -1.4 mm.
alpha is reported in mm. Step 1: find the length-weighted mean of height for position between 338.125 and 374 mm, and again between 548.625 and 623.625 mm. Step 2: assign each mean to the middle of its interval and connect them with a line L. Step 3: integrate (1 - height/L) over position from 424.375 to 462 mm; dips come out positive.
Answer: -2.47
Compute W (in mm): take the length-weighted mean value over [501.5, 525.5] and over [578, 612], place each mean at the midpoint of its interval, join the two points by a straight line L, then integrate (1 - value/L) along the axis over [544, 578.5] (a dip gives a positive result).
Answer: 1.3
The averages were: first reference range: 414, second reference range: 453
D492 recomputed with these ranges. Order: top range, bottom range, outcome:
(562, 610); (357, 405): 1.72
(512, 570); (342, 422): 1.43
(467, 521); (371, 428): 1.34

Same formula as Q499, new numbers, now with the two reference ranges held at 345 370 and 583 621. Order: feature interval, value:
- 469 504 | -3.20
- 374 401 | 0.55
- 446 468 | -1.82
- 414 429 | -1.09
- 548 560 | 0.13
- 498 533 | -2.23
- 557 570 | 0.39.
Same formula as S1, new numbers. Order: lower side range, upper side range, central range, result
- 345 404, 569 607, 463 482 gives -1.9 mm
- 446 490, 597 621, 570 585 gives 1.6 mm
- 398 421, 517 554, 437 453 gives 0.0 mm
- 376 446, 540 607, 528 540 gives 0.0 mm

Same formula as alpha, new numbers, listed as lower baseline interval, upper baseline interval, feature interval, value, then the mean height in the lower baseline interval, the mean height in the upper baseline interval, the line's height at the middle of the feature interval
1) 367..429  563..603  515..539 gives -0.9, 295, 431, 390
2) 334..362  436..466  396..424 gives 1.3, 332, 366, 352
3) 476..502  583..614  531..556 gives 1.4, 409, 462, 435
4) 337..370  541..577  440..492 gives -2.3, 290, 419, 360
